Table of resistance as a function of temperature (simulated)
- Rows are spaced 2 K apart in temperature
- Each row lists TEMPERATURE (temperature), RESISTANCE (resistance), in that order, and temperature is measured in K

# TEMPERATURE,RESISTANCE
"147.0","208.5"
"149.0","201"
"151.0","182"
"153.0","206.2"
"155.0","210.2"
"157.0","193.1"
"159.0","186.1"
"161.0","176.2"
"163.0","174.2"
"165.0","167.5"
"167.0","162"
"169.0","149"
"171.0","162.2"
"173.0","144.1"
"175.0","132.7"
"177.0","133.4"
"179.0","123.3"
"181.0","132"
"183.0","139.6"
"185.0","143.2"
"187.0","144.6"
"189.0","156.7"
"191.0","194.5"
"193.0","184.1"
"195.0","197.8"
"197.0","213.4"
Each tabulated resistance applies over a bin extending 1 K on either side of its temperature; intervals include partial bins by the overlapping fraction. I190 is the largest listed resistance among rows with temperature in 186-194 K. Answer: 194.5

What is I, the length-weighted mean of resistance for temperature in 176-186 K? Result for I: 134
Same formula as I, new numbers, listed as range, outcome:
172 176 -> 138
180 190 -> 143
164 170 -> 160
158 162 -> 181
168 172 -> 156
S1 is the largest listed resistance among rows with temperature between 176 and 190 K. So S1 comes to 156.7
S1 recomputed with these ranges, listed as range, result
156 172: 193.1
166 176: 162.2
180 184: 139.6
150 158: 210.2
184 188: 144.6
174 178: 133.4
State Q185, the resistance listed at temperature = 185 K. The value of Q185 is 143.2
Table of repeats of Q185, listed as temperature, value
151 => 182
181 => 132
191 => 194.5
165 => 167.5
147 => 208.5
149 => 201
